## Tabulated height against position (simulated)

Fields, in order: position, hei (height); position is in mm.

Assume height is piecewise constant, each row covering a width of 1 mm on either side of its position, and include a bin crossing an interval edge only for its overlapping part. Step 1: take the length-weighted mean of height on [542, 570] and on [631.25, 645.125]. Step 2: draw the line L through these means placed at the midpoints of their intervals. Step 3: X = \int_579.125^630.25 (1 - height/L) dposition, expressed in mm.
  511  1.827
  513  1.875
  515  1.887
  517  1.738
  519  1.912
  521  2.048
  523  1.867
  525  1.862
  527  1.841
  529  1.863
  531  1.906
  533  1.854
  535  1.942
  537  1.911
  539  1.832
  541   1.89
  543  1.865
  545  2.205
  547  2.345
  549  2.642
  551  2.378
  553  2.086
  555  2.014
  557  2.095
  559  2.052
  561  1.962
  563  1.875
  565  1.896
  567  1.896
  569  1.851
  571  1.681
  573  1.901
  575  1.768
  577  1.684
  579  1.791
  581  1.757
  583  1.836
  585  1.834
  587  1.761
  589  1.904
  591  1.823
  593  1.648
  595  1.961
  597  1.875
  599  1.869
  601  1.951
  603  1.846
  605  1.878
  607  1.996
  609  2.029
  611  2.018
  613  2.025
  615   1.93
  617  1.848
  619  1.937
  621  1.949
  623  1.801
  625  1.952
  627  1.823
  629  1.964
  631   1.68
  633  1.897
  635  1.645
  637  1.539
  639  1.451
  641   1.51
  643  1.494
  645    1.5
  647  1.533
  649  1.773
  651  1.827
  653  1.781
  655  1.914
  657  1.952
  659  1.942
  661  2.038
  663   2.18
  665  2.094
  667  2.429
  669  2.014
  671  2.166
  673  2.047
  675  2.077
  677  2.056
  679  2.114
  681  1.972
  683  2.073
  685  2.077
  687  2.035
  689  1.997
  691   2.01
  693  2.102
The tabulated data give -3.0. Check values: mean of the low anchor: 2.08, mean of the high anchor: 1.59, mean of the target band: 1.89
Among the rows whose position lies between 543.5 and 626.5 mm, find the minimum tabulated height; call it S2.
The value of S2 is 1.648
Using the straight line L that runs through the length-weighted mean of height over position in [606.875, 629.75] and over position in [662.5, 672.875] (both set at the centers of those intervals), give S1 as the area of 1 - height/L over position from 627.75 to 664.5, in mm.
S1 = 5.44 mm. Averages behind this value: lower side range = 1.94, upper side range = 2.17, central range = 1.76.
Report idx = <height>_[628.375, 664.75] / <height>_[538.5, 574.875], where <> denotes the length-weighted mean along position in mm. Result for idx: 0.87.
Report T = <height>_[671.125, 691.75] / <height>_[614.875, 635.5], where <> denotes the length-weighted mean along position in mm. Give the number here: 1.1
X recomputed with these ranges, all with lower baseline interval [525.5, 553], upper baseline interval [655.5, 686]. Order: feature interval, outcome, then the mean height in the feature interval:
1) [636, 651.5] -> 3.74 mm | 1.57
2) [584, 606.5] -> 2.20 mm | 1.85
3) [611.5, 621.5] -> 0.58 mm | 1.94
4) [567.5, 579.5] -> 1.54 mm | 1.78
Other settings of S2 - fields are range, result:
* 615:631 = 1.68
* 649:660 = 1.773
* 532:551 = 1.832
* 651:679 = 1.781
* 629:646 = 1.451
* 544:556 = 2.014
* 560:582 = 1.681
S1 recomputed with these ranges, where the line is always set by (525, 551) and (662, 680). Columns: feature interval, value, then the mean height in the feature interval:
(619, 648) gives 5.4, 1.7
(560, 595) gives 3.9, 1.82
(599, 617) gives 1.1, 1.95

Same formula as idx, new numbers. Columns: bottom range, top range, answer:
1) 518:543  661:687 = 1.11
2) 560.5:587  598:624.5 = 1.06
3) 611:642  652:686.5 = 1.14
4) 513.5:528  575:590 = 0.95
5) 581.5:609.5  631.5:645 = 0.85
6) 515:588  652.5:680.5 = 1.07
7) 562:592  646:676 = 1.09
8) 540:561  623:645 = 0.79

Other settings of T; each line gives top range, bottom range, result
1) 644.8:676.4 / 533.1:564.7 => 0.95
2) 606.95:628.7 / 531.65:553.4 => 0.93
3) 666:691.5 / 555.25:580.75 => 1.11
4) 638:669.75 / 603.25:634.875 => 0.96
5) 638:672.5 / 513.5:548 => 0.97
